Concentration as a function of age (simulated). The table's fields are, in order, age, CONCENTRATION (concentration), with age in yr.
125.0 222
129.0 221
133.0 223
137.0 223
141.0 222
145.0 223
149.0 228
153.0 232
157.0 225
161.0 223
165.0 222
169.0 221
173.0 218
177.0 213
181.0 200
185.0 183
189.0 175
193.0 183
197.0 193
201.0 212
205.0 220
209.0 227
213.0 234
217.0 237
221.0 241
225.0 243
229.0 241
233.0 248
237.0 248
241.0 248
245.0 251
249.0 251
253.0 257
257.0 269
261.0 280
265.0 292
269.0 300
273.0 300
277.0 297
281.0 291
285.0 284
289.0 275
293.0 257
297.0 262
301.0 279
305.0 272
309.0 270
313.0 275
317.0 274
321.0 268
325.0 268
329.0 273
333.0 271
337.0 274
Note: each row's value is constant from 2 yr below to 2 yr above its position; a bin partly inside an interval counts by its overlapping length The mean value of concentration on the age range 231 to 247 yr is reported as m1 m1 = 249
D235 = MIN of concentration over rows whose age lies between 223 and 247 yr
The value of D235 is 241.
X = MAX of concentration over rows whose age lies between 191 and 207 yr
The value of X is 220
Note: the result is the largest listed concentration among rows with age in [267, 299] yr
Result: 300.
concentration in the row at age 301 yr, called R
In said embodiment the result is 279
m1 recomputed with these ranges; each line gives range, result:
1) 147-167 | 226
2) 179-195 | 185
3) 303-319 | 273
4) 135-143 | 222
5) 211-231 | 239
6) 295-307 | 271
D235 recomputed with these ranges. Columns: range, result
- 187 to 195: 175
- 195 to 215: 193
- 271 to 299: 257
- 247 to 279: 251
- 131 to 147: 222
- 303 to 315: 270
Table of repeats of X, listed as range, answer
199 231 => 243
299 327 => 279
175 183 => 213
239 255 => 257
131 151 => 228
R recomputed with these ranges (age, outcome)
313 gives 275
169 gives 221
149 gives 228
